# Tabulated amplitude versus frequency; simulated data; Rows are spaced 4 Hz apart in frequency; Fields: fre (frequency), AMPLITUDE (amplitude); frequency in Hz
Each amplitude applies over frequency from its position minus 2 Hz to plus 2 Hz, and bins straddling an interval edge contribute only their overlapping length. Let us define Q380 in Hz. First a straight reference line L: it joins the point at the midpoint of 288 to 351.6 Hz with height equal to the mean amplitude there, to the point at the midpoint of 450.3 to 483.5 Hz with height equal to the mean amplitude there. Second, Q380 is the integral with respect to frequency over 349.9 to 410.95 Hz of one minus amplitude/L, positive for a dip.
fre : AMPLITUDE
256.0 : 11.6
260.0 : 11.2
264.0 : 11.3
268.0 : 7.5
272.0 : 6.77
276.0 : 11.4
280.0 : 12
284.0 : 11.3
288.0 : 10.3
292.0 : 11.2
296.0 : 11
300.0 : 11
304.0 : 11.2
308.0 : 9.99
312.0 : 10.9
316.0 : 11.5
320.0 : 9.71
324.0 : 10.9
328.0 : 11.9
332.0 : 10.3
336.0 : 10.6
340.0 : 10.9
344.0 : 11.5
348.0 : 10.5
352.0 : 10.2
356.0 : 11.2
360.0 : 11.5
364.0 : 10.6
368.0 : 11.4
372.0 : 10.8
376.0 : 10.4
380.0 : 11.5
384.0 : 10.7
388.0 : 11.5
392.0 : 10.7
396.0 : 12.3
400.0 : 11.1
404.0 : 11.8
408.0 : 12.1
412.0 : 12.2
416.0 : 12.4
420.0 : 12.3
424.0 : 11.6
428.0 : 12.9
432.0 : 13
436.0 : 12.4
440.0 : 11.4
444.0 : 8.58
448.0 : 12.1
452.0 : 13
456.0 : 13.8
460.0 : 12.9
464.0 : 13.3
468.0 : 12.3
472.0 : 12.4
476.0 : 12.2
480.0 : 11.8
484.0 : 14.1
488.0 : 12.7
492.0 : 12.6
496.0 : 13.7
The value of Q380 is 2.3 Hz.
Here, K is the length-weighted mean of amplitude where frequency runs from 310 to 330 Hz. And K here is 11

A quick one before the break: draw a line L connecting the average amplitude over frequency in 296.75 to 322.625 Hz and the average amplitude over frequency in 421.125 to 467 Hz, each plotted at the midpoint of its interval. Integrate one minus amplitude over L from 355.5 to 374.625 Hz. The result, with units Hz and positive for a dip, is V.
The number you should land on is 0.5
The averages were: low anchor 10.7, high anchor 12.3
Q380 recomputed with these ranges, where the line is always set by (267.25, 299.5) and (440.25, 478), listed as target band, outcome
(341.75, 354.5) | 0.3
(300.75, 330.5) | -0.5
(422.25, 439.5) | -0.7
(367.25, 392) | 0.8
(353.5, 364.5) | 0.0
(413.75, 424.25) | -0.3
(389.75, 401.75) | 0.2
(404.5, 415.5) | -0.4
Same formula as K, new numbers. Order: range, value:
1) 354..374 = 11.1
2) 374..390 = 11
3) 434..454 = 11.5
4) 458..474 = 12.7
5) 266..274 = 7.13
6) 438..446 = 9.99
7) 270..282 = 10.1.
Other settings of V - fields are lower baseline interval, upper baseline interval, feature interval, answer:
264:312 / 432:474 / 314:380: 1.01 Hz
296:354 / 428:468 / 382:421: 0.16 Hz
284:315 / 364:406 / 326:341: 0.08 Hz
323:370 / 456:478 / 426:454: 0.94 Hz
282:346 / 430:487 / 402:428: -0.43 Hz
